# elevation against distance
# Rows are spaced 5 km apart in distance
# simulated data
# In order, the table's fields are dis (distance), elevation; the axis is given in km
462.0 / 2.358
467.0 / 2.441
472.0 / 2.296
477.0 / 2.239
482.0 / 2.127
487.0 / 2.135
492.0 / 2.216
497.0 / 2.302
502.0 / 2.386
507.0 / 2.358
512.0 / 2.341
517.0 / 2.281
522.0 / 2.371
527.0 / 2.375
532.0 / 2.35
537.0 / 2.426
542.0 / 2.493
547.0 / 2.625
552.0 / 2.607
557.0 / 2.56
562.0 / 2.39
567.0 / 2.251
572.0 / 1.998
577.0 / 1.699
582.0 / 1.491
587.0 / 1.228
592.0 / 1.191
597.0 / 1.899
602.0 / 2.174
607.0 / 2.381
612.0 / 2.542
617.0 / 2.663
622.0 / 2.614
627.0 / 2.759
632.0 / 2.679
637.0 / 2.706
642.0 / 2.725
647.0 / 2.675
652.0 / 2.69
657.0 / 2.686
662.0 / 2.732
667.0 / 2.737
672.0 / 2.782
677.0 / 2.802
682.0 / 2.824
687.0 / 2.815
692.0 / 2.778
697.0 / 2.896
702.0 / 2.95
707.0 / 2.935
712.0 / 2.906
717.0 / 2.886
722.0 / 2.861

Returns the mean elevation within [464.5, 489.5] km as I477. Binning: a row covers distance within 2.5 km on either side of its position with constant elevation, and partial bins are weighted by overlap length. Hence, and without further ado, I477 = 2.25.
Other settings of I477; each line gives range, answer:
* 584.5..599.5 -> 1.44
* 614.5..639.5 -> 2.68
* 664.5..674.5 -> 2.76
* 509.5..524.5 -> 2.33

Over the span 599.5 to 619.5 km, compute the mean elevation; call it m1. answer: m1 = 2.44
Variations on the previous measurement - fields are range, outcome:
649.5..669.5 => 2.71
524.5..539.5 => 2.38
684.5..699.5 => 2.83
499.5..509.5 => 2.37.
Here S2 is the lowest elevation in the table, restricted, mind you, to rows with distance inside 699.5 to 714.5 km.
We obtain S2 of 2.906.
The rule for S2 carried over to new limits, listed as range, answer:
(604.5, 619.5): 2.381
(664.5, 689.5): 2.737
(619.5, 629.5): 2.614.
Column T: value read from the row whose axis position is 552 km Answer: 2.607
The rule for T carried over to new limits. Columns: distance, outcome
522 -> 2.371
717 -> 2.886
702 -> 2.95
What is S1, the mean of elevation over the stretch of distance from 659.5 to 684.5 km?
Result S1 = 2.78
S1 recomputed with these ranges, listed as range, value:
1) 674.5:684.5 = 2.81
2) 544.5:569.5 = 2.49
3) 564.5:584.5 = 1.86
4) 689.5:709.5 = 2.89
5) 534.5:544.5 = 2.46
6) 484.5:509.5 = 2.28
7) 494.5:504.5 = 2.34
